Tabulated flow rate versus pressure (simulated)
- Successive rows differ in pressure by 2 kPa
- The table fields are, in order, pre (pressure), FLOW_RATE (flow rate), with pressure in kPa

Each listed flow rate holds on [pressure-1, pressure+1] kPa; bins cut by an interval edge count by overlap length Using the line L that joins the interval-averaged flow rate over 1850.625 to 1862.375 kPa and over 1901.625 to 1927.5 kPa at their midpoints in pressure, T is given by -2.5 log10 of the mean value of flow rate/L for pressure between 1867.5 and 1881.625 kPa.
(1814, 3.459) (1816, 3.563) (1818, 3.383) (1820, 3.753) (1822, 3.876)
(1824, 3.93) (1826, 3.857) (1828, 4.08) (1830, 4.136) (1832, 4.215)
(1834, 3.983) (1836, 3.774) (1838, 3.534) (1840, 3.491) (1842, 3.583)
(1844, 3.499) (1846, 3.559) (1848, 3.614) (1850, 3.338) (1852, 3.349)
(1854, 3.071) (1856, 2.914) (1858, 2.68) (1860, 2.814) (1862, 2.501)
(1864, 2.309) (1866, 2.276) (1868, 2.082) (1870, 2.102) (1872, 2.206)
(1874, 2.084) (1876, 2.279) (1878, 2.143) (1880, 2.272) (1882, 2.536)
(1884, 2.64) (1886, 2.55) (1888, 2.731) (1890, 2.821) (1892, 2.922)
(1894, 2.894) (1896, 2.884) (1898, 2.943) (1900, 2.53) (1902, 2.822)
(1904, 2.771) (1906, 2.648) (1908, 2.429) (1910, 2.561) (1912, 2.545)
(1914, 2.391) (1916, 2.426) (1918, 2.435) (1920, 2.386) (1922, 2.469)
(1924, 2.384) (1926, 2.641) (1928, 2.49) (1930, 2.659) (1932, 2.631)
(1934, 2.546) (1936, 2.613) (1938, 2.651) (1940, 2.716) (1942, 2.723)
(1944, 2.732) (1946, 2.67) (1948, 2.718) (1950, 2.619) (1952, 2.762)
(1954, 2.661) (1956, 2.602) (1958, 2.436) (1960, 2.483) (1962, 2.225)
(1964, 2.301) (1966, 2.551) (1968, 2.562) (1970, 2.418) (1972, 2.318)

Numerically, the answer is 0.27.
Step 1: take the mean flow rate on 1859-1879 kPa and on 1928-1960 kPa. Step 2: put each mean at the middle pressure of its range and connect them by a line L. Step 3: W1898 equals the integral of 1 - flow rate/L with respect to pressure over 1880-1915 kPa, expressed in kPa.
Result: -3.7 kPa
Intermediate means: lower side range 2.28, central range 2.67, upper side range 2.64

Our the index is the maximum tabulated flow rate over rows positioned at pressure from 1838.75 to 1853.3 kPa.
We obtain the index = 3.614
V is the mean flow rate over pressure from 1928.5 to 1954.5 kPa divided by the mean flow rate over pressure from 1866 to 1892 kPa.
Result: 1.1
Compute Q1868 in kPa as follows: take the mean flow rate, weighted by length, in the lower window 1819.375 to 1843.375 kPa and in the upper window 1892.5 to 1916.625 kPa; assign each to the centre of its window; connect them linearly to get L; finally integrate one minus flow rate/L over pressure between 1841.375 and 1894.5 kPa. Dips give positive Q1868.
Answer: 8.7 kPa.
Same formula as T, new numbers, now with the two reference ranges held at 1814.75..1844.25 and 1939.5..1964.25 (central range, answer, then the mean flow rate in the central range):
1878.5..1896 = 0.20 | 2.67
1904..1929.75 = 0.17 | 2.5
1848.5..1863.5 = 0.19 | 2.95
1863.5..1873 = 0.48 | 2.19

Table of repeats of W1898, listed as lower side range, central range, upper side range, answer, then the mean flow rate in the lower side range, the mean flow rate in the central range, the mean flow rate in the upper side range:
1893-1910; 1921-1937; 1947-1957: 0.9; 2.73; 2.55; 2.67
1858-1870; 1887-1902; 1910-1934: -2.2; 2.4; 2.82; 2.5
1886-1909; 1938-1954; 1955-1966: -1.3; 2.75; 2.7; 2.42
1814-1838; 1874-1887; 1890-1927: 2.8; 3.84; 2.38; 2.62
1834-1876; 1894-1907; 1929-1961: 0.1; 2.95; 2.78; 2.64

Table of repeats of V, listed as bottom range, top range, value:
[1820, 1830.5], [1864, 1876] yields 0.55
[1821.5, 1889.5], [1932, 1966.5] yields 0.85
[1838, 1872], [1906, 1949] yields 0.87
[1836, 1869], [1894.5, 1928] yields 0.84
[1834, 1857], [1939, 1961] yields 0.77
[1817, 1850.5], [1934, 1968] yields 0.69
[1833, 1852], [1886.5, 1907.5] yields 0.78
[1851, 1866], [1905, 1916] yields 0.90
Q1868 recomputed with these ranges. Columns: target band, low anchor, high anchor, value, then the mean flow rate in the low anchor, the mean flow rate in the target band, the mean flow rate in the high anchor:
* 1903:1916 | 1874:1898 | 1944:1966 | 0.19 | 2.6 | 2.55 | 2.56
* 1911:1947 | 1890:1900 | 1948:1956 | 2.46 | 2.86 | 2.56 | 2.68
